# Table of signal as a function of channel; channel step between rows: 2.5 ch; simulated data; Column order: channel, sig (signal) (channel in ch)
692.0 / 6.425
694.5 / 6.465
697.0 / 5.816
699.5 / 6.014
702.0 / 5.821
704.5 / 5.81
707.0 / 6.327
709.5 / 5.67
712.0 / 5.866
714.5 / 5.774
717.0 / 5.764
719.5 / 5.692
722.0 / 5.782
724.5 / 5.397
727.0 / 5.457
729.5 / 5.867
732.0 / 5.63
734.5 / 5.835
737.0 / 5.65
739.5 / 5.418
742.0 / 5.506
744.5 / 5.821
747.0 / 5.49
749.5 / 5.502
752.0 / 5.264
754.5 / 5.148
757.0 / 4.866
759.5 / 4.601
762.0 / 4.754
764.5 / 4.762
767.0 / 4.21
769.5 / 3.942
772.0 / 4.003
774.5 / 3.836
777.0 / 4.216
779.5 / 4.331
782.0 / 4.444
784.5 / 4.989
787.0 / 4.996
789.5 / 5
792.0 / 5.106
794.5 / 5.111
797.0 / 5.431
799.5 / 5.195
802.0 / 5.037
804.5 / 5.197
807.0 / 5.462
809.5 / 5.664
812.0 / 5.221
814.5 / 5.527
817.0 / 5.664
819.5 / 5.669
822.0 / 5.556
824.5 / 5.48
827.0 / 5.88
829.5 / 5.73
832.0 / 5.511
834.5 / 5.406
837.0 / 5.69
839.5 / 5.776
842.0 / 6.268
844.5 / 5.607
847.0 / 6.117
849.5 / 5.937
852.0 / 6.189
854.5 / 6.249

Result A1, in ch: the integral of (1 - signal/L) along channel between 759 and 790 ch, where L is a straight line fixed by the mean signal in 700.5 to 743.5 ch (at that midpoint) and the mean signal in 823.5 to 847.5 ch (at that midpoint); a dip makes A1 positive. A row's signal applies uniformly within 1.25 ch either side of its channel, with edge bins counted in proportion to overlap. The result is 6.9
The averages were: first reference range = 5.72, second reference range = 5.74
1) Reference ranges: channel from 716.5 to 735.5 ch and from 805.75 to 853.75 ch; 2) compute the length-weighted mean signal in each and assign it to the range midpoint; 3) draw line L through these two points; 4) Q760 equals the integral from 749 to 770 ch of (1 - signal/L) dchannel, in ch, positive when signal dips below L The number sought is 3.3 ch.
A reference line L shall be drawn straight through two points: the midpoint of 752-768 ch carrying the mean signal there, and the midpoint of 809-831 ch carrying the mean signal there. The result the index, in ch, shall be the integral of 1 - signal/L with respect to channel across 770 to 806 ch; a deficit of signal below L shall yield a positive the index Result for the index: 2.8 ch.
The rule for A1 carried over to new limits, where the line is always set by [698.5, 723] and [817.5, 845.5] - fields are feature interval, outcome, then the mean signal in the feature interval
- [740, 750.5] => 0.4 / 5.57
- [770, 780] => 2.9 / 4.07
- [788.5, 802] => 1.4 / 5.16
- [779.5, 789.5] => 1.7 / 4.77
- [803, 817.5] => 0.7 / 5.44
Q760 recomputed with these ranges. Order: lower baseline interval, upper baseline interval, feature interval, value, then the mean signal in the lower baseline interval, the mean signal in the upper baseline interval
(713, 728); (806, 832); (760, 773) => 2.9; 5.65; 5.58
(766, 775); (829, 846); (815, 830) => -0.9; 4.01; 5.72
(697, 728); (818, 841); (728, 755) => 0.9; 5.79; 5.64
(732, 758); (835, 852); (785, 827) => 2.9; 5.46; 5.9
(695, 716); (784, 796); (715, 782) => 4.7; 5.91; 5.05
